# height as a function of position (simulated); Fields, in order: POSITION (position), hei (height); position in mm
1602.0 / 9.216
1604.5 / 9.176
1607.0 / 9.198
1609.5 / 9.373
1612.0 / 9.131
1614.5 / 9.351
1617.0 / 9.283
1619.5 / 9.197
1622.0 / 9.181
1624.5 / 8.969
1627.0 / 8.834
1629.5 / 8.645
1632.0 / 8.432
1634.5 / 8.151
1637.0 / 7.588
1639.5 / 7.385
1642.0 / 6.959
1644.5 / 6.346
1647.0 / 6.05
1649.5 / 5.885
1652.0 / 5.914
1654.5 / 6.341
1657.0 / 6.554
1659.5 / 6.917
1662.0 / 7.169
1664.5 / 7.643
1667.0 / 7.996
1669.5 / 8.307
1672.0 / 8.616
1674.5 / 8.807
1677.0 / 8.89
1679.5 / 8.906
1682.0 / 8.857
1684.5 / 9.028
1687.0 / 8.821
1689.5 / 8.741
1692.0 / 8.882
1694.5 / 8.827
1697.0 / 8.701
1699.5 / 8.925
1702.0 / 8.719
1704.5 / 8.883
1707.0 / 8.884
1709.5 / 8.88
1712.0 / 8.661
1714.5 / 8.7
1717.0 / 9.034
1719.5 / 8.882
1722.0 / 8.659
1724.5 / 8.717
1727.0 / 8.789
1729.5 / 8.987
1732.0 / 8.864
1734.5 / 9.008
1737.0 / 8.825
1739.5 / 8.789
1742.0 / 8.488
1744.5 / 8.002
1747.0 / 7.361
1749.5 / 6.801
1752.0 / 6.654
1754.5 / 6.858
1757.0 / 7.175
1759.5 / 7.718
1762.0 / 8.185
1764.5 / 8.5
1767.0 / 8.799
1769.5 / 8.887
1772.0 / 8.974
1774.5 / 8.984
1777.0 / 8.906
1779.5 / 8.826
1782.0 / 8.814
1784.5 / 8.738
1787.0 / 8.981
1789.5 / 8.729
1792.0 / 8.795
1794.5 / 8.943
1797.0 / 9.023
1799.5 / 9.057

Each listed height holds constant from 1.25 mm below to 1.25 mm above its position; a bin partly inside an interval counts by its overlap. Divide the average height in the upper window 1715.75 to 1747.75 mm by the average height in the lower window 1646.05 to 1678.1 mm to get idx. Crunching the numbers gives 1.2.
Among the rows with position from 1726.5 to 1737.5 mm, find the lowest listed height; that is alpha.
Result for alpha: 8.789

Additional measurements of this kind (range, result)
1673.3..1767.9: 6.654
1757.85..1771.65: 7.718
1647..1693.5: 5.885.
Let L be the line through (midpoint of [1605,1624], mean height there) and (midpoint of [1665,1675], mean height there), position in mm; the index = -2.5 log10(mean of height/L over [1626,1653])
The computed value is 0.21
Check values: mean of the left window 9.23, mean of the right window 8.34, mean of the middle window 7.29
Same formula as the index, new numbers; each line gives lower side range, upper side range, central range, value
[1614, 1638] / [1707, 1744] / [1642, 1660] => 0.36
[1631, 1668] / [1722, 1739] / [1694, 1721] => -0.06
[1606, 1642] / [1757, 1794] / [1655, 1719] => 0.03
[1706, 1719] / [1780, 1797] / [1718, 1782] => 0.06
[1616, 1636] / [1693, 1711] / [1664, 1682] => 0.04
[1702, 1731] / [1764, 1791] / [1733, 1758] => 0.13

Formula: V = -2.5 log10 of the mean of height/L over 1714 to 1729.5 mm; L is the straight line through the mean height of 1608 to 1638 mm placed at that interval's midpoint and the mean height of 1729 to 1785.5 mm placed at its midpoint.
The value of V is -0.046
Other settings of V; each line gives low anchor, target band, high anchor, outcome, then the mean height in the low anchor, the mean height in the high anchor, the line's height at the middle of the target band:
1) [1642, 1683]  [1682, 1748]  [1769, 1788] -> -0.086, 7.43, 8.89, 8.09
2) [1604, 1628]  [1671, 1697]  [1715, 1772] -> -0.016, 9.17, 8.29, 8.7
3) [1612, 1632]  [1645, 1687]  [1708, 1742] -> 0.171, 9.03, 8.82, 8.94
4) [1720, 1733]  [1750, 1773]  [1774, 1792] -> 0.118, 8.81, 8.84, 8.83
